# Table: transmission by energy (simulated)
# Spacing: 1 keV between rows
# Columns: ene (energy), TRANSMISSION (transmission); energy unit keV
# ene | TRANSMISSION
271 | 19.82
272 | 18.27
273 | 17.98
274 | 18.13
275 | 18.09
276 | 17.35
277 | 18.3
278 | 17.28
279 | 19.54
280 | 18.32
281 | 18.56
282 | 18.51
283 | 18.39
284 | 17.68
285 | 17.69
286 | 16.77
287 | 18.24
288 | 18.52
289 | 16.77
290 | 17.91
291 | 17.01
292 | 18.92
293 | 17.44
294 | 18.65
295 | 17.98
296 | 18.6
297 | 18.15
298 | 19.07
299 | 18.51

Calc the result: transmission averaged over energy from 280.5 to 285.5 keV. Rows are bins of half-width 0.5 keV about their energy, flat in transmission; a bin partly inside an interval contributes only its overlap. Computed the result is 18.2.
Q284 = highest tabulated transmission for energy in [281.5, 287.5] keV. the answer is 18.51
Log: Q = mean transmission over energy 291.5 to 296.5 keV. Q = 18.3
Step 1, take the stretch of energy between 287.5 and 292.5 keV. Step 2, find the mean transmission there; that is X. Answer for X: 17.8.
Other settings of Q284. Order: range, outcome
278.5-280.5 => 19.54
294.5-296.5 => 18.6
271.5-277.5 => 18.3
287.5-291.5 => 18.52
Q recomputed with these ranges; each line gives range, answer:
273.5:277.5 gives 18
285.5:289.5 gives 17.6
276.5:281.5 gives 18.4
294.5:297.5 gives 18.2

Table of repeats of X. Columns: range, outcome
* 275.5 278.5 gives 17.6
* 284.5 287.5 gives 17.6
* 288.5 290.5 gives 17.3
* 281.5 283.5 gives 18.5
